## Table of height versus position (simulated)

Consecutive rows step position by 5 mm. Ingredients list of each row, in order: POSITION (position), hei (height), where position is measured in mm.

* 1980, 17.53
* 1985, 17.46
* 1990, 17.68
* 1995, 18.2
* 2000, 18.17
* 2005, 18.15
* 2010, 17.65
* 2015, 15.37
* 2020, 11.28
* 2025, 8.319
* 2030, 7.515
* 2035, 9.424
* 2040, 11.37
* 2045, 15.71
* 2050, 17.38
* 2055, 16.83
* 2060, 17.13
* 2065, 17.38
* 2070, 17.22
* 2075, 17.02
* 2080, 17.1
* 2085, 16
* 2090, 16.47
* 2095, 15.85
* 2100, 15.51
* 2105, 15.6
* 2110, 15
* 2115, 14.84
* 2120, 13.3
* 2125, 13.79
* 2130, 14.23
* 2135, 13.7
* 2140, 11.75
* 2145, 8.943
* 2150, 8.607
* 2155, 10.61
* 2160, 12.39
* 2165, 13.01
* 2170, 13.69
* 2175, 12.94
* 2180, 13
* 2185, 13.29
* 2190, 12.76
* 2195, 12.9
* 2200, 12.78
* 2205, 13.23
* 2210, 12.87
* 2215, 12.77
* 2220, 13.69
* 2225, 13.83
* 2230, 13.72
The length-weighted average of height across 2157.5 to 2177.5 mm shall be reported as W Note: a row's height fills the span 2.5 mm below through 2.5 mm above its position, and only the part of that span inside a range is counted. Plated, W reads 13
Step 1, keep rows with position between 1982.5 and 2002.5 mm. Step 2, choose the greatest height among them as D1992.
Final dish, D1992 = 18.2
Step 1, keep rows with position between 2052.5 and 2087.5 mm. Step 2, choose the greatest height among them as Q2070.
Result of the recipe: 17.38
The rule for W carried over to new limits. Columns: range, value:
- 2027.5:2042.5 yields 9.44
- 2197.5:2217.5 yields 12.9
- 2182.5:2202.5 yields 12.9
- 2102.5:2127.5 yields 14.5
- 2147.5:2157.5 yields 9.61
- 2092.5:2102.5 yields 15.7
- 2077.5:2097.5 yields 16.4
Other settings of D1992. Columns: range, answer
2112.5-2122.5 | 14.84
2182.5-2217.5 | 13.29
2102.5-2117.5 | 15.6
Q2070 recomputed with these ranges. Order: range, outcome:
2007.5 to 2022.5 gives 17.65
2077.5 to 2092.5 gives 17.1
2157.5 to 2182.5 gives 13.69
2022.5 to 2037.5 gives 9.424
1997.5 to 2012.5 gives 18.17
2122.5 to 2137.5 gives 14.23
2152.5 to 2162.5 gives 12.39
